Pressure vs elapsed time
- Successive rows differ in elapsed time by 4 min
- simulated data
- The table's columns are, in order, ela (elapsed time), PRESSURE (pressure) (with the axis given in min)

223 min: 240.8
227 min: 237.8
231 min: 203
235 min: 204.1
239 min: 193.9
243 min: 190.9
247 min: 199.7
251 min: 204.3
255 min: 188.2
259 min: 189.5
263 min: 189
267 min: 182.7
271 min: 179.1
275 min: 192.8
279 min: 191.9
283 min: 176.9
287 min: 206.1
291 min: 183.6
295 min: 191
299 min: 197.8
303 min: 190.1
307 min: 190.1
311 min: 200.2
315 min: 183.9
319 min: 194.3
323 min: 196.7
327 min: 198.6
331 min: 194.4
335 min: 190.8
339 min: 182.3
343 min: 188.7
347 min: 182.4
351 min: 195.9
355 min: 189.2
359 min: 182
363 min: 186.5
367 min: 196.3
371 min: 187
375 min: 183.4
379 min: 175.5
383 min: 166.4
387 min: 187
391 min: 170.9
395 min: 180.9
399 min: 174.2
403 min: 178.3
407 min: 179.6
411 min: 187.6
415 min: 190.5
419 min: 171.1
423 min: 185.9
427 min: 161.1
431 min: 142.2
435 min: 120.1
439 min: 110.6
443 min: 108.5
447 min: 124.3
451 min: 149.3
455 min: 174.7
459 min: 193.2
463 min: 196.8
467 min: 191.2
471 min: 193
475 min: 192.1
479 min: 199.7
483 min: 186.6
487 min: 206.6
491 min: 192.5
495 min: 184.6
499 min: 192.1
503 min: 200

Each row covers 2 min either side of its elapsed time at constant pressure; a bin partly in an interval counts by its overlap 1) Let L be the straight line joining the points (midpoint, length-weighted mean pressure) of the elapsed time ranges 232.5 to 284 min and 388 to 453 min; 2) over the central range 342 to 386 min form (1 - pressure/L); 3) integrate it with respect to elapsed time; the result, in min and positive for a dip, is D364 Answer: -3.8 min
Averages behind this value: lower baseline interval 191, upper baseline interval 159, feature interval 185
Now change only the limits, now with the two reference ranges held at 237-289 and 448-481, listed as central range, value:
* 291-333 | -0.8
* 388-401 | 0.7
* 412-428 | 0.6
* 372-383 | 0.6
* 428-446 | 6.1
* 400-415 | 0.3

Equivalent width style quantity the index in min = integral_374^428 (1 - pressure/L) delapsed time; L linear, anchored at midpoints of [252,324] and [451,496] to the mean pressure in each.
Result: 3.4 min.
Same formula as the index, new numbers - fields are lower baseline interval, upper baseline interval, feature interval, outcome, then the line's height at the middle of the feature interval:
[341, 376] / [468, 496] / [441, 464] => 4.3 min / 192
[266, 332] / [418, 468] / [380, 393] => -0.4 min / 169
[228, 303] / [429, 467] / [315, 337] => -1.9 min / 178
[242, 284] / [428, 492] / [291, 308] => -0.5 min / 186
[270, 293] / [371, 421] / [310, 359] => -1.7 min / 184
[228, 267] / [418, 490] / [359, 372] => -0.7 min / 180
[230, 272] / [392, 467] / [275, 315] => -1.2 min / 186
